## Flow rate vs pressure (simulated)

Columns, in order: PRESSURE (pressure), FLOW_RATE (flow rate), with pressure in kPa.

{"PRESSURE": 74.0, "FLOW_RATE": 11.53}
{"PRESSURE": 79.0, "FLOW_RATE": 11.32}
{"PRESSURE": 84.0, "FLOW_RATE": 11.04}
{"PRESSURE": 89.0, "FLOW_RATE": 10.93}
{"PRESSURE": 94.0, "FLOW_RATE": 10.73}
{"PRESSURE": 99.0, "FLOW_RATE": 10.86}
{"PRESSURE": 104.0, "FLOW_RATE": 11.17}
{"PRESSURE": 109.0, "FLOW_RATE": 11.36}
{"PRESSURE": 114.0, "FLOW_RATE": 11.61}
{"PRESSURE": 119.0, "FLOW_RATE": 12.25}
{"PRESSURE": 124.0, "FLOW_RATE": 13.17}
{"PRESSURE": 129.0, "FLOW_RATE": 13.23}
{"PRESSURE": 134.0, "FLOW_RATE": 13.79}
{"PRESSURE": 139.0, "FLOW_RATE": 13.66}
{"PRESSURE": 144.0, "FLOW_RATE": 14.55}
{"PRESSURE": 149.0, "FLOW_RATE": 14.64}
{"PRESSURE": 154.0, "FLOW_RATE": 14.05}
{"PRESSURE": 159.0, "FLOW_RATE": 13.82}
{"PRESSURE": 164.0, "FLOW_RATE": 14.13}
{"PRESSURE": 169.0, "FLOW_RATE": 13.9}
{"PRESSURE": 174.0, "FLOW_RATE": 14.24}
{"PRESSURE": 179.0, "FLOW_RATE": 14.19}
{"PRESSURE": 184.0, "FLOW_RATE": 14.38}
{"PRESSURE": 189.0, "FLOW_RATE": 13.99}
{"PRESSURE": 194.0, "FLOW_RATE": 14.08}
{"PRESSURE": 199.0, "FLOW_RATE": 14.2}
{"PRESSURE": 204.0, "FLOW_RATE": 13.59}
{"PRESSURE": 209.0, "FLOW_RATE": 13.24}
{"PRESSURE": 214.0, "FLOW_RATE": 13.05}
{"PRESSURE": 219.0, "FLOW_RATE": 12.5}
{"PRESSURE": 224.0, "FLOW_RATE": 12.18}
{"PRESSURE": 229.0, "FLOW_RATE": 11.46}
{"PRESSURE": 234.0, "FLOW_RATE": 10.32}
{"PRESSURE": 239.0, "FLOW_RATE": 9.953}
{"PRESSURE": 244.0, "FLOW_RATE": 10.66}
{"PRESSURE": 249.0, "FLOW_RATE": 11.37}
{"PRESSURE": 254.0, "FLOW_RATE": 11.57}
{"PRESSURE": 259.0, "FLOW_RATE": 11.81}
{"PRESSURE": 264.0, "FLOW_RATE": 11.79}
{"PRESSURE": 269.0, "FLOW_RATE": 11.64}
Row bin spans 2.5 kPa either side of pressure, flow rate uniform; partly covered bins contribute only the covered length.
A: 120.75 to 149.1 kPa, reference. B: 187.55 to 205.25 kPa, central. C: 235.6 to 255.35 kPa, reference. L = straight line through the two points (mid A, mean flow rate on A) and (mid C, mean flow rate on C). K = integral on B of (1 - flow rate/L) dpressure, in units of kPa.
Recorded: -2.7 kPa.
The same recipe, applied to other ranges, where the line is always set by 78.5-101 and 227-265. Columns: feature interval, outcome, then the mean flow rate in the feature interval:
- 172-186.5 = -4.3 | 14.3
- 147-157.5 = -3.1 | 14.3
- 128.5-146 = -4.6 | 13.9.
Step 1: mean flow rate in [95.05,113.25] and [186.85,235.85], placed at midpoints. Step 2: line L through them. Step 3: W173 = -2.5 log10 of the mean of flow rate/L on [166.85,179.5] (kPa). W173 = -0.15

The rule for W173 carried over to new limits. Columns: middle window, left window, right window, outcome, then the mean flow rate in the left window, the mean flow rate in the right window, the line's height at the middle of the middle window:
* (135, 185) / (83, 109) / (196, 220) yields -0.147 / 11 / 13.4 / 12.4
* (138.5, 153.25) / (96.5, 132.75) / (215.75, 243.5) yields -0.210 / 12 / 11.3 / 11.8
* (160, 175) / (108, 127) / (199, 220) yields -0.103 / 12.2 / 13.3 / 12.8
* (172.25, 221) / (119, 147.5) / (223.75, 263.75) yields -0.131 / 13.6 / 11.1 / 12.2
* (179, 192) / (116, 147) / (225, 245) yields -0.180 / 13.4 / 10.7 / 12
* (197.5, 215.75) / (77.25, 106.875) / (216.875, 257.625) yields -0.203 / 11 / 11.3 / 11.2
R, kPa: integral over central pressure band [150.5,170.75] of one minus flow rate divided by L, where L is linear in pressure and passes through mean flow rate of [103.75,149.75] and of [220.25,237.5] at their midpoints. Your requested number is -2.6 kPa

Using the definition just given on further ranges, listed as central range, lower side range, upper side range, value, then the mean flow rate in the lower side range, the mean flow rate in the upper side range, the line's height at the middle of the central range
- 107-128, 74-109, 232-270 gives -2.1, 11.1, 11.1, 11.1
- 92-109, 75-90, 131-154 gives 1.5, 11.2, 14.1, 12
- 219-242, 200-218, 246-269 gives 2.6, 13.3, 11.6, 12.6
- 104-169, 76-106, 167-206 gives -4.2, 11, 14.1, 12.5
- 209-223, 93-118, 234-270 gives -2.0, 11.2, 11.2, 11.2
